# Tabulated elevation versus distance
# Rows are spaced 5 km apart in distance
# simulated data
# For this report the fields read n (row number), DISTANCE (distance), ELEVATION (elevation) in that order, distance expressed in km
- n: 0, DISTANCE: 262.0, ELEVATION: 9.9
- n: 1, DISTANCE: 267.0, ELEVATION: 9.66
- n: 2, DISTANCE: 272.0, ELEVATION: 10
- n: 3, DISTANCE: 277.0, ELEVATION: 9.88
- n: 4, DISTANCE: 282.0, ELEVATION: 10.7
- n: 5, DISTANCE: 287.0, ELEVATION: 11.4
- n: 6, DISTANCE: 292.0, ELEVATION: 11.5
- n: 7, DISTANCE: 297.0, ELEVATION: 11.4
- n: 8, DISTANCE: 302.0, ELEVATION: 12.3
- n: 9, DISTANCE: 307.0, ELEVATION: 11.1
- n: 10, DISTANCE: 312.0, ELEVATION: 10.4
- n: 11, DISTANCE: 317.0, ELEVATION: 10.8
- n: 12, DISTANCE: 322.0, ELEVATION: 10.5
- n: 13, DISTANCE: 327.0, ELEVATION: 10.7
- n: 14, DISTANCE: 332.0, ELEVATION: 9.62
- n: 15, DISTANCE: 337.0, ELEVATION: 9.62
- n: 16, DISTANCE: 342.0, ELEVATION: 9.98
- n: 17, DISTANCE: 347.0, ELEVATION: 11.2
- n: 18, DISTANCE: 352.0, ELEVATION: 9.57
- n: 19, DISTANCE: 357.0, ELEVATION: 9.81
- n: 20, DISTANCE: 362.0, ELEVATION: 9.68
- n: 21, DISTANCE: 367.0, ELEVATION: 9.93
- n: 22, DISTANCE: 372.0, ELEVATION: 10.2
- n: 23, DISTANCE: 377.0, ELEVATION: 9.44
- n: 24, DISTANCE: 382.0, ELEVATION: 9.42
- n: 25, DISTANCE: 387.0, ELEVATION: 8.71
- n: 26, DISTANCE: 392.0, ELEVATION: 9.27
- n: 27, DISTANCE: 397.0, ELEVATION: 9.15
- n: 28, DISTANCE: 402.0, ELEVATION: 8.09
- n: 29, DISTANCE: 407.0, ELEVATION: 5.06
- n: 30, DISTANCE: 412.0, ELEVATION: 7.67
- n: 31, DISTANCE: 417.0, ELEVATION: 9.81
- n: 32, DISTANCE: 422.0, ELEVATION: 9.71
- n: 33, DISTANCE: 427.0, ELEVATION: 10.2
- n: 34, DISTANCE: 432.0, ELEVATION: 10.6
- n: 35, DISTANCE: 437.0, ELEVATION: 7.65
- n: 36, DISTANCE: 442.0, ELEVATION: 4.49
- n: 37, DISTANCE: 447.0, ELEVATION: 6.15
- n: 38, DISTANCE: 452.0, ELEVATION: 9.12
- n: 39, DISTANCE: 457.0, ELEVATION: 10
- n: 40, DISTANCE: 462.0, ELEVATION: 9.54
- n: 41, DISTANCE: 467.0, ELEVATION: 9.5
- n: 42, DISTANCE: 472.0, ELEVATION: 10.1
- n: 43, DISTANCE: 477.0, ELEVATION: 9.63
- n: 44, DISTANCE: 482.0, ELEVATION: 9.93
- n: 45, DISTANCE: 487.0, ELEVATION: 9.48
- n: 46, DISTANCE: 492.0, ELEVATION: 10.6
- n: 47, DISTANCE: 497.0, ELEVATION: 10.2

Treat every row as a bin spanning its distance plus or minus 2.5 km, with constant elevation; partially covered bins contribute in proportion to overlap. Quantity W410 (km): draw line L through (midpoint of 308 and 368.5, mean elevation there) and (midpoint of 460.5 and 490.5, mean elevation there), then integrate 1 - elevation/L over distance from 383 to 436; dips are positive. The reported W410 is 6.0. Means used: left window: 10.2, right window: 9.73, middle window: 8.81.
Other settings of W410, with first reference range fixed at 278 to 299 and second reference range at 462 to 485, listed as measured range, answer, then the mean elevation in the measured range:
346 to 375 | 1.7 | 10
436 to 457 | 5.9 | 7.17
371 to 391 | 2.1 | 9.37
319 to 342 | 1.5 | 10.1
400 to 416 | 4.8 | 7.17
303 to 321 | 0.2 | 10.9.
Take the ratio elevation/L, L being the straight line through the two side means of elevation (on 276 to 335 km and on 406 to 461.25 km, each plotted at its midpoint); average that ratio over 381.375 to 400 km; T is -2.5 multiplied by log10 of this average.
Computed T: 0.01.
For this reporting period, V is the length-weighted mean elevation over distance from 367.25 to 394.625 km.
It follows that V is 9.45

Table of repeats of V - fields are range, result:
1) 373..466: 8.6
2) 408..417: 7.83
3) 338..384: 9.91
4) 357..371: 9.85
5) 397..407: 7.6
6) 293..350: 10.7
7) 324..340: 10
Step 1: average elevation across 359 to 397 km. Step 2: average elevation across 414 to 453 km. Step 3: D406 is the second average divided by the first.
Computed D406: 0.89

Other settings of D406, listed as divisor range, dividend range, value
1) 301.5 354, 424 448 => 0.76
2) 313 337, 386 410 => 0.78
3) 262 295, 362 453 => 0.82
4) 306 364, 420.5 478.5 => 0.87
